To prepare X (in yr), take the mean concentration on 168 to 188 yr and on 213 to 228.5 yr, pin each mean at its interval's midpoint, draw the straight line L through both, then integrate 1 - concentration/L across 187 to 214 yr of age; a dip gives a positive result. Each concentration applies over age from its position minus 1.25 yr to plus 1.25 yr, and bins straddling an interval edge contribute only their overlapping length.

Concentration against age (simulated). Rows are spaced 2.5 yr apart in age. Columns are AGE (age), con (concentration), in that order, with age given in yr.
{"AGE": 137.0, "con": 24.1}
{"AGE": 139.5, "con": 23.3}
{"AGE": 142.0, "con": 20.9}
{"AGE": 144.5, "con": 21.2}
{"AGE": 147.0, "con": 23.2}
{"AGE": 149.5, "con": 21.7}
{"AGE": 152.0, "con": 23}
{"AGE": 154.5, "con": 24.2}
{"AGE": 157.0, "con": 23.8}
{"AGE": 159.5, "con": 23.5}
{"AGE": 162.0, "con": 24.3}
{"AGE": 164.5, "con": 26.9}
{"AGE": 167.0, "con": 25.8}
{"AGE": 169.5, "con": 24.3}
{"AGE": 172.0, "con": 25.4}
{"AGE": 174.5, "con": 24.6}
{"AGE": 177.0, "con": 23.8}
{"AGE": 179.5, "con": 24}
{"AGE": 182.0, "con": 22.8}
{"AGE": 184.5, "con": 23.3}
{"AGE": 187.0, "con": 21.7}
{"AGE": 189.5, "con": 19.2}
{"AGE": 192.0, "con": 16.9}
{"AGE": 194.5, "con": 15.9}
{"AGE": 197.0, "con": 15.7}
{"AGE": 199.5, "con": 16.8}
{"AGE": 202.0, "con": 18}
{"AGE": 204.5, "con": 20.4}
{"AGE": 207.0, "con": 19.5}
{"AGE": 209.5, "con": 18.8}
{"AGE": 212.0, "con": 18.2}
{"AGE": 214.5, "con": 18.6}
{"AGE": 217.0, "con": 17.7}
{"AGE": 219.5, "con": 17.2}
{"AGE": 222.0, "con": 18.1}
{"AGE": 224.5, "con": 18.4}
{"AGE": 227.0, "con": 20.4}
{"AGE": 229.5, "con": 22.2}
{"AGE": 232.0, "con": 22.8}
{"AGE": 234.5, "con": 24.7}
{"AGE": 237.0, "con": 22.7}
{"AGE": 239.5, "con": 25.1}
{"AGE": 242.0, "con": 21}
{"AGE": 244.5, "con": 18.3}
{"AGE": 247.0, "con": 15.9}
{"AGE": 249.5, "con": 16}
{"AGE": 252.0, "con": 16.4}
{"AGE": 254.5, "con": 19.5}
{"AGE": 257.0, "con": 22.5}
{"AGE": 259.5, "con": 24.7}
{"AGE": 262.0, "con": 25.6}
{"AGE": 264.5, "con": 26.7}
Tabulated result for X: 3.6 yr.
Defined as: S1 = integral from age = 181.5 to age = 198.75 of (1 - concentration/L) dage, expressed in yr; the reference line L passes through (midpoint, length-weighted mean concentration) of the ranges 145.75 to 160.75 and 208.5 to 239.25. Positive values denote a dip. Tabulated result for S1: 2.0 yr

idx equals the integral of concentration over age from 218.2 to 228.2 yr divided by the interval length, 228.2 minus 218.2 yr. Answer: 18.5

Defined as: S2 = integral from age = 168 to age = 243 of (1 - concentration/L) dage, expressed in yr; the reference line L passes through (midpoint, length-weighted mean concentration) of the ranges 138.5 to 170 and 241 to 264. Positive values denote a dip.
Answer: 4.0 yr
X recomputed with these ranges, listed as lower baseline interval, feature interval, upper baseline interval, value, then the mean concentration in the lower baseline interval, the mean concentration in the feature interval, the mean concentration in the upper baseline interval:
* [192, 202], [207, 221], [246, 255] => -1.4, 16.5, 18.2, 16.8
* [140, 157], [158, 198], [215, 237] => -1.4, 22.5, 22.4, 20.3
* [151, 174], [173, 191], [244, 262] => 0.6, 24.6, 22.7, 19.5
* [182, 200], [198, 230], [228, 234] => 3.6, 18.9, 18.7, 22.7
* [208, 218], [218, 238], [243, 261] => -2.2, 18.4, 20.8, 19.2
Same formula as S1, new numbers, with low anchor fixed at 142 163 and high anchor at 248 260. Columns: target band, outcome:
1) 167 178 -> -1.2 yr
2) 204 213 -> 0.8 yr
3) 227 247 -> -1.8 yr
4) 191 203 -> 2.7 yr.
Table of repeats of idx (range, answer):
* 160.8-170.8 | 25.3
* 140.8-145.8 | 21.1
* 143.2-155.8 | 22.7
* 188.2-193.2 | 18.1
